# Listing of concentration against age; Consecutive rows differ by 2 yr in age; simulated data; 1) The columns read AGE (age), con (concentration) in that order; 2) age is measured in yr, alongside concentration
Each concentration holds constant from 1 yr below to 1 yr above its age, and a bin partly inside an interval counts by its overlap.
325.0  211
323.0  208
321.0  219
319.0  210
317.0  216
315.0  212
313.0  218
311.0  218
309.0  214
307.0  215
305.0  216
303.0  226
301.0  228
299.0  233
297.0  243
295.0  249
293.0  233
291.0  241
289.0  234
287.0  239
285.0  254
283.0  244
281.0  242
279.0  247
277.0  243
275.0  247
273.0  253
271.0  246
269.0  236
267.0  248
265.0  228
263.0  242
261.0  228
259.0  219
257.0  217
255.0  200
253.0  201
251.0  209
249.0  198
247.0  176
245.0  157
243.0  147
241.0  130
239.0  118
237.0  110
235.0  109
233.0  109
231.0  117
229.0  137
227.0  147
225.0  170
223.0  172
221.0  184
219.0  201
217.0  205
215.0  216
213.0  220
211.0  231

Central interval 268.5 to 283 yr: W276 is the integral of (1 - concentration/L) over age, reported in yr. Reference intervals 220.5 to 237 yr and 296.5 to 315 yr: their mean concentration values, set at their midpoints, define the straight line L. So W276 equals -4.20 yr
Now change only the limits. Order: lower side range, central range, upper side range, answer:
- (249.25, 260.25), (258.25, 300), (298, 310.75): -4.9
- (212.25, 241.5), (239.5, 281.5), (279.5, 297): -1.8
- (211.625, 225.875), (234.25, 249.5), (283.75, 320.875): 4.7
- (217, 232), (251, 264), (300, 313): -2.1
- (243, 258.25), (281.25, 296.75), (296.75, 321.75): -2.4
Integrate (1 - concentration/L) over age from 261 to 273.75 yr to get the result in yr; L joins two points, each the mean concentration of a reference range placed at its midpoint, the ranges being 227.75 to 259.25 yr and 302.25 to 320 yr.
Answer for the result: -4.4 yr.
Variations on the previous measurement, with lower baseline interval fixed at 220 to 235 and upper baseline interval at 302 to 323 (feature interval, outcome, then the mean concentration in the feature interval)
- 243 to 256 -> -1.82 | 187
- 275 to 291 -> -4.35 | 243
